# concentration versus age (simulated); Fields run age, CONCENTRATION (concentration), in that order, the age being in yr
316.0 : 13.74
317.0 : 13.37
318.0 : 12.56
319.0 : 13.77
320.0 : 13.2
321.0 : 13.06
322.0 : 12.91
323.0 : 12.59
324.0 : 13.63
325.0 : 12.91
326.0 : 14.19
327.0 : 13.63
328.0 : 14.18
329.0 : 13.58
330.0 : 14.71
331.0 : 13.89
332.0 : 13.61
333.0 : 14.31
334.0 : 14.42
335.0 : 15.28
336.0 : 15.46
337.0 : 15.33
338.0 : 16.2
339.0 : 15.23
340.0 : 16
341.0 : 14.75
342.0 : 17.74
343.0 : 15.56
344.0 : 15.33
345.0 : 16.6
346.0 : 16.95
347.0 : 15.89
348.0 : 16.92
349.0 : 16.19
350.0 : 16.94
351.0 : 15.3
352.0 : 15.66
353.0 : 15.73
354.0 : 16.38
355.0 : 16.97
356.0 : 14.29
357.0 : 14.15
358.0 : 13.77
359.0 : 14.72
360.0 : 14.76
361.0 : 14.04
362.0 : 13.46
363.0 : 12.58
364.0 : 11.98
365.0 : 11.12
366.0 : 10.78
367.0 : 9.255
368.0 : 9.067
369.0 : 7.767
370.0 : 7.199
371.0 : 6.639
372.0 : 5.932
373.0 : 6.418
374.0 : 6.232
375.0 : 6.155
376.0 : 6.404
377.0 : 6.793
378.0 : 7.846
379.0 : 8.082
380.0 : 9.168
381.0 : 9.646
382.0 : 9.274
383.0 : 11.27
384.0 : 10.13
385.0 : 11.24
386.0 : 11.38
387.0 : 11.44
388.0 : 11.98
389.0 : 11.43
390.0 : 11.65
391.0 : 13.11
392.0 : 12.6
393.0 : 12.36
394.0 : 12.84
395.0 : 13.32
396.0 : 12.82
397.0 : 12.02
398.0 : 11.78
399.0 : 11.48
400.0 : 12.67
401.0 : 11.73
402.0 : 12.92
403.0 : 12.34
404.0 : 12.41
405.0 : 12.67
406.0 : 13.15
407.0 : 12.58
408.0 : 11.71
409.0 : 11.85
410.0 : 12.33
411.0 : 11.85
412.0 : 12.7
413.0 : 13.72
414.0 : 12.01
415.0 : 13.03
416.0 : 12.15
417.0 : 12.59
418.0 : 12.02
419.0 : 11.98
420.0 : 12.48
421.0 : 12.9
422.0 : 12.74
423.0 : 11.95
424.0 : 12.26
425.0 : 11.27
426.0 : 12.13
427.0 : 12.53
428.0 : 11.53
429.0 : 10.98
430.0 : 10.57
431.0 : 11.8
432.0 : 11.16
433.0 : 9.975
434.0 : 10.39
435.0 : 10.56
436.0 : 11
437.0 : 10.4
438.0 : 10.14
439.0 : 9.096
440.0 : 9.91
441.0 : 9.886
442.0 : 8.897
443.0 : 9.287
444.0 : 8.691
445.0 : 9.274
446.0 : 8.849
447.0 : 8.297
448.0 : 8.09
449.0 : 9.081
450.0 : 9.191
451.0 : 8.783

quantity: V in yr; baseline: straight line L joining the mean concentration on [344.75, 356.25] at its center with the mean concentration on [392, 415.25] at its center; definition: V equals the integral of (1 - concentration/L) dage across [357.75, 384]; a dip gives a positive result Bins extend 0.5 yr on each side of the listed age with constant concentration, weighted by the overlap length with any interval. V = 9.3 yr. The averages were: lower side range 16.2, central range 9.6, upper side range 12.4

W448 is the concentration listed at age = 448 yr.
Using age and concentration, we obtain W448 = 8.09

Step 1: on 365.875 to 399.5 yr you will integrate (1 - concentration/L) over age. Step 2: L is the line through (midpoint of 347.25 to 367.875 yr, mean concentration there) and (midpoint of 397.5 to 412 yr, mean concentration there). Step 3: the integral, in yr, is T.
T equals 8.26 yr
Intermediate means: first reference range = 14.2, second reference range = 12.3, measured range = 9.86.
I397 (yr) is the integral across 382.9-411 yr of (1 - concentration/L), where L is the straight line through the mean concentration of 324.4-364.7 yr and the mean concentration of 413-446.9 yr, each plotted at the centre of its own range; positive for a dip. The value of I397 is 0.9 yr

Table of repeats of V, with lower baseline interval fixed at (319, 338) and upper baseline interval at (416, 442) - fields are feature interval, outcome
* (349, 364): -1.83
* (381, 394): 0.96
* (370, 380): 4.60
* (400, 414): -0.70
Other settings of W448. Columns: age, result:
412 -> 12.7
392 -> 12.6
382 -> 9.274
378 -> 7.846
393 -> 12.36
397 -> 12.02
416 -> 12.15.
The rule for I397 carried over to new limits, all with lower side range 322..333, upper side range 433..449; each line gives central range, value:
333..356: -5.0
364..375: 3.6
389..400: -1.1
